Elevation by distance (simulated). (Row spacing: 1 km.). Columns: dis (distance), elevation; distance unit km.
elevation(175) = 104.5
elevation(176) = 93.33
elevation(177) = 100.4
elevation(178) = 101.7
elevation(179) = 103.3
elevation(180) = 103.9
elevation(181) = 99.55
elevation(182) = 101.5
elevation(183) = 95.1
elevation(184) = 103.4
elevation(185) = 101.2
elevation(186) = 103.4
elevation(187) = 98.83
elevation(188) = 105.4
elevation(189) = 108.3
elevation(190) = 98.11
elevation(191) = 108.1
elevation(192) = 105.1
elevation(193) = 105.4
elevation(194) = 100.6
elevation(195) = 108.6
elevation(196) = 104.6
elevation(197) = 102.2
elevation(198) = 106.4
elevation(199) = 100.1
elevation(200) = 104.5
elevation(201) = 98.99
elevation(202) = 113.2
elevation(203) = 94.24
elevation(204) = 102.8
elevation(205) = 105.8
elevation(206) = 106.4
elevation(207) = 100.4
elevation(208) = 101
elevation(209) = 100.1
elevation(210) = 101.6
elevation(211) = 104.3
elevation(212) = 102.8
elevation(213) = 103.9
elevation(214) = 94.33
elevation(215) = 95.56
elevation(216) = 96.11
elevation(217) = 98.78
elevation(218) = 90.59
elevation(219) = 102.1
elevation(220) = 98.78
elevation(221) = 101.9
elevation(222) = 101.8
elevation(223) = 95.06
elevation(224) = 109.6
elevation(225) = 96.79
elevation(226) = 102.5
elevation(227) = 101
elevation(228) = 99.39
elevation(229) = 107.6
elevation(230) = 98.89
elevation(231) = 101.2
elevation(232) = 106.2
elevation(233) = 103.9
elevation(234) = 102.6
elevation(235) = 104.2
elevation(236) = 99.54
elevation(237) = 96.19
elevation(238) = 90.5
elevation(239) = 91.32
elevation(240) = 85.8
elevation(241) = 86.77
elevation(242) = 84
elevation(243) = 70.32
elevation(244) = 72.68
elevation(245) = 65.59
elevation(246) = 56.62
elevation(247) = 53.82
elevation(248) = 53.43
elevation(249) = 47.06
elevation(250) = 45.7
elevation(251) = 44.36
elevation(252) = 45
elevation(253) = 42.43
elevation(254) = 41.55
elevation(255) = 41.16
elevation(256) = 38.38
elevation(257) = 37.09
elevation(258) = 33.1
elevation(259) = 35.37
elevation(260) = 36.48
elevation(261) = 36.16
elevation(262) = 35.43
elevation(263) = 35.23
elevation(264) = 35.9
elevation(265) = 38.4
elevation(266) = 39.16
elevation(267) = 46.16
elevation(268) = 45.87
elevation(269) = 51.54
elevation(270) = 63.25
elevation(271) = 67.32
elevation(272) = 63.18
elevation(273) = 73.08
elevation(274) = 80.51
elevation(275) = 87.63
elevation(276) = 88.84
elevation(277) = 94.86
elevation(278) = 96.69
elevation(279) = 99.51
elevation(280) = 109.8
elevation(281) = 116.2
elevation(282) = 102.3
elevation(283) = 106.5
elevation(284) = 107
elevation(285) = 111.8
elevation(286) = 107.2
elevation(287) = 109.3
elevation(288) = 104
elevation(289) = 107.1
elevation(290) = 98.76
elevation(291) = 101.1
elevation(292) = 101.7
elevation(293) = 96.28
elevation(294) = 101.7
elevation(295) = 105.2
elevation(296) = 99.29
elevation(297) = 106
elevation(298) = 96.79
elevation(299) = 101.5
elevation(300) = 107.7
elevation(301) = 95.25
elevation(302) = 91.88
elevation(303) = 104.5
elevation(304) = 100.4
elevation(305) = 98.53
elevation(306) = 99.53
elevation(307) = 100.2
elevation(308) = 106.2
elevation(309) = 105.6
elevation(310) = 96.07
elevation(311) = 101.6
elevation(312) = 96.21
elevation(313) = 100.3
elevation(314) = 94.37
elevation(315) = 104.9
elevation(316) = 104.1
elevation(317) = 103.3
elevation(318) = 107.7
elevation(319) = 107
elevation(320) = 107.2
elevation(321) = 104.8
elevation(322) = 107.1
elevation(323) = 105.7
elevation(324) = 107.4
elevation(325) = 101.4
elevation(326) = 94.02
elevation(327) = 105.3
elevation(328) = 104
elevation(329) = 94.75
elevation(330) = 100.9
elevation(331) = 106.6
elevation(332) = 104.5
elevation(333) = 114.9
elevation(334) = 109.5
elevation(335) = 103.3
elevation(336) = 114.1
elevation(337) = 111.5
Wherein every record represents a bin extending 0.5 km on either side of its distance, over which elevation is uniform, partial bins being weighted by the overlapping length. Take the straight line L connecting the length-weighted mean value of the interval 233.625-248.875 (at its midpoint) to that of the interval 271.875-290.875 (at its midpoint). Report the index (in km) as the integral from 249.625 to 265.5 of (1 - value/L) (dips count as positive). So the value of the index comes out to 8.8 km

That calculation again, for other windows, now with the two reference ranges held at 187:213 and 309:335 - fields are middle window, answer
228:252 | 5.24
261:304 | 7.22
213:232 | 0.66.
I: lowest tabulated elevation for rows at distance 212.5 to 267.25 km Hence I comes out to 33.1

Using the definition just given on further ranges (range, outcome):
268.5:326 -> 51.54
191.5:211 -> 94.24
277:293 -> 94.86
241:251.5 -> 44.36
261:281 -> 35.23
